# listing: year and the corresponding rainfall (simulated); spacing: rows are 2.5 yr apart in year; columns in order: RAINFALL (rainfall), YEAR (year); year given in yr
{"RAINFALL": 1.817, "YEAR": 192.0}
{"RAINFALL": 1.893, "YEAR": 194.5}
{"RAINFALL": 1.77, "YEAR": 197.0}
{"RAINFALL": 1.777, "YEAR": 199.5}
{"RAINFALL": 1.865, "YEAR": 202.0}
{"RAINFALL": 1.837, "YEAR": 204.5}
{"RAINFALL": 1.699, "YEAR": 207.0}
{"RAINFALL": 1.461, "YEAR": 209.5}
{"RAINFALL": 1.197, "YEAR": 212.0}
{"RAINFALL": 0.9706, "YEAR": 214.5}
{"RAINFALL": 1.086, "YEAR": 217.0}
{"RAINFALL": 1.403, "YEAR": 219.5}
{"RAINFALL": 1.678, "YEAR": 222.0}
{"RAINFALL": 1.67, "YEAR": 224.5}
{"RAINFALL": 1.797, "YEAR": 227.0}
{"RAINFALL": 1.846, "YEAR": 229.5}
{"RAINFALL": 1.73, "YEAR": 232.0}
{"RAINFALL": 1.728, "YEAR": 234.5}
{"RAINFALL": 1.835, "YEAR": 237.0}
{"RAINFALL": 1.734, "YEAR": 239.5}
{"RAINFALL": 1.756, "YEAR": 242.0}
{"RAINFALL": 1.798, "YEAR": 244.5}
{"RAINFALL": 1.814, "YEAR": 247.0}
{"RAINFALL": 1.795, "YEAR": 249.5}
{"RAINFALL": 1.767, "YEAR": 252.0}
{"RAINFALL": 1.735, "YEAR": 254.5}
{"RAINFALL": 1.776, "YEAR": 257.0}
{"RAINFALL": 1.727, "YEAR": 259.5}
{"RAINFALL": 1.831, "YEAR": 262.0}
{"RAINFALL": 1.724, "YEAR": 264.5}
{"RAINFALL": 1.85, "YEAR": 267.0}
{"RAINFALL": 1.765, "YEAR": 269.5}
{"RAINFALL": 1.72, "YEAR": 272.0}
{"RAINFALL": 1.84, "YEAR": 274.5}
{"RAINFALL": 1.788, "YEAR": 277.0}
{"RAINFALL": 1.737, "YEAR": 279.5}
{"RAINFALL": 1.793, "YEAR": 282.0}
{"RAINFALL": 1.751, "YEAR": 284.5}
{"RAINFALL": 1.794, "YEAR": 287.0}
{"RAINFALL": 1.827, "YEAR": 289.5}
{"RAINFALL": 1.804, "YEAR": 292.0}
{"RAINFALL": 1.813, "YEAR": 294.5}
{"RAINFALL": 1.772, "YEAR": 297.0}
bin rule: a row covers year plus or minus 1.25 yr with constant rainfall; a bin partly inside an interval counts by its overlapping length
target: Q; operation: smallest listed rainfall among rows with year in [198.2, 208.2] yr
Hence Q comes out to 1.699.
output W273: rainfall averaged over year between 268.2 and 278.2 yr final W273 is 1.78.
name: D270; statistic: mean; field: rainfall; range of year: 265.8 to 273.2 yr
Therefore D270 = 1.78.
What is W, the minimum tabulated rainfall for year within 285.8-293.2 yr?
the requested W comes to 1.794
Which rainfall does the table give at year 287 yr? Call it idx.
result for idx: 1.794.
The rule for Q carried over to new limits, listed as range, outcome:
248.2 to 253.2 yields 1.767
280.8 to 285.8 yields 1.751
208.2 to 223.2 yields 0.9706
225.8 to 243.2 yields 1.728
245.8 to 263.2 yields 1.727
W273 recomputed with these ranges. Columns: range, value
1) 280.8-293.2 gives 1.79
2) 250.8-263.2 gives 1.77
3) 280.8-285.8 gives 1.77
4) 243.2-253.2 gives 1.79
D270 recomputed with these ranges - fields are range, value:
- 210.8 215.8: 1.08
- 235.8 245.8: 1.78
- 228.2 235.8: 1.77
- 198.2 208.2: 1.79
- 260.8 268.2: 1.8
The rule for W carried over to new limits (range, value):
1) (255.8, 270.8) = 1.724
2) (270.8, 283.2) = 1.72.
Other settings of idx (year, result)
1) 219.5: 1.403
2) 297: 1.772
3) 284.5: 1.751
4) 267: 1.85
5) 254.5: 1.735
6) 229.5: 1.846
